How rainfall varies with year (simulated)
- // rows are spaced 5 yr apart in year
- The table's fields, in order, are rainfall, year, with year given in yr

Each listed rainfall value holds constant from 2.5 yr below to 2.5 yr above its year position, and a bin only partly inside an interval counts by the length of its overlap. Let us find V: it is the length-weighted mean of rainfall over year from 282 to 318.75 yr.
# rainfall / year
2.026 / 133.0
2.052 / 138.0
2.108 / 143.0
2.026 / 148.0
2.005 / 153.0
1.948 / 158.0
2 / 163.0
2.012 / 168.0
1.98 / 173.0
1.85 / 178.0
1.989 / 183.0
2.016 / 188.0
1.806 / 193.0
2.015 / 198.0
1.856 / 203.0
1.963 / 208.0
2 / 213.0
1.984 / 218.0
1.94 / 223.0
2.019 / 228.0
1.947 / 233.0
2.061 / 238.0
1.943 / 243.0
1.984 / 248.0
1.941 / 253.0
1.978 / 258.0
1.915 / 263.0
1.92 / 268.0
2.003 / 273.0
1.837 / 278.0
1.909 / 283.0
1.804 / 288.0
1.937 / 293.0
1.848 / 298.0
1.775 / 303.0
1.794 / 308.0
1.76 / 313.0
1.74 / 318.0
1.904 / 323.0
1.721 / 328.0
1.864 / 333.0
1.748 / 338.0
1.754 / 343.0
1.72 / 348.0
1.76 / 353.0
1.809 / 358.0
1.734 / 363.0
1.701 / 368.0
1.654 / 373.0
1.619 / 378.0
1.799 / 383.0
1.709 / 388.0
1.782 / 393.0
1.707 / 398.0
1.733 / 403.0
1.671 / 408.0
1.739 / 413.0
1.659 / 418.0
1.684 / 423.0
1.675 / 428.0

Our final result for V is 1.82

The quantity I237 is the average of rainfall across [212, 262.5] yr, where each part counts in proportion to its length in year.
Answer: 1.98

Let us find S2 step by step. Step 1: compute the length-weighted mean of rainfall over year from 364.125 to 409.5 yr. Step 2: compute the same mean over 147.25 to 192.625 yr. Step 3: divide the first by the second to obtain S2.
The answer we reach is 0.9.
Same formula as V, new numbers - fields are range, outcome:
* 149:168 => 1.99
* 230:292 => 1.94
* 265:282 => 1.92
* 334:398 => 1.73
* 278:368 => 1.8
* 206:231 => 1.98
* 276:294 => 1.87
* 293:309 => 1.83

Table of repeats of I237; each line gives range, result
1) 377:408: 1.73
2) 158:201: 1.96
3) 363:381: 1.67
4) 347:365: 1.76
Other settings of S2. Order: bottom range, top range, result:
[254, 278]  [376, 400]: 0.89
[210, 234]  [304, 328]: 0.90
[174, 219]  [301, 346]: 0.92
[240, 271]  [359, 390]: 0.88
